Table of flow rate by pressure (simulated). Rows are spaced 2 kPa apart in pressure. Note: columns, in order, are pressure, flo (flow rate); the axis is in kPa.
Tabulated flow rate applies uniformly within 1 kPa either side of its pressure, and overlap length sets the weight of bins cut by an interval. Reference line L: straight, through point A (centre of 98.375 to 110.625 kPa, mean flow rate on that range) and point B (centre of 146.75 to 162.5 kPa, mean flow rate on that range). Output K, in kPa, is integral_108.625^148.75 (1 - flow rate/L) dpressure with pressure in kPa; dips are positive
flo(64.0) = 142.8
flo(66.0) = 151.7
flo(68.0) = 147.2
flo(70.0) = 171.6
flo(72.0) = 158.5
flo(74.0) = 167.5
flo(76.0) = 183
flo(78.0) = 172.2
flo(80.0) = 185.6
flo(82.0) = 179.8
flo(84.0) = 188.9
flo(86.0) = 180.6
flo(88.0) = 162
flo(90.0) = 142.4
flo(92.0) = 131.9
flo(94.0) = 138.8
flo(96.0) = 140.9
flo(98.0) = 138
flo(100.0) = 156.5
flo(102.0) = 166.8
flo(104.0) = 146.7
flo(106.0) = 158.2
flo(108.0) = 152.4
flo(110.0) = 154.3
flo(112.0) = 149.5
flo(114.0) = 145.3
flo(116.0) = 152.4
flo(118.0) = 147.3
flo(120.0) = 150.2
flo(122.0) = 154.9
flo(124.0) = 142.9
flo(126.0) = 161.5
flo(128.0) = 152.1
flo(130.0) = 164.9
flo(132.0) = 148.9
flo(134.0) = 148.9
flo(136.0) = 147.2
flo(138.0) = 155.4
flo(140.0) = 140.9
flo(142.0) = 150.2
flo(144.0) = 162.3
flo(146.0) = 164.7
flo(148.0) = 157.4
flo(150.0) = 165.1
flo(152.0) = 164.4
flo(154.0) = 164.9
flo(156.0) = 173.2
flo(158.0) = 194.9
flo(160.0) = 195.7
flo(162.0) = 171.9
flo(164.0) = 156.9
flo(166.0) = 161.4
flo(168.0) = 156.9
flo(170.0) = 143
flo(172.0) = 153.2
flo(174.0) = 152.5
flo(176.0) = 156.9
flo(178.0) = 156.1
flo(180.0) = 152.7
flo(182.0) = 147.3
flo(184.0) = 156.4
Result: 2.8 kPa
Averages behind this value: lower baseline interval 155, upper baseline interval 173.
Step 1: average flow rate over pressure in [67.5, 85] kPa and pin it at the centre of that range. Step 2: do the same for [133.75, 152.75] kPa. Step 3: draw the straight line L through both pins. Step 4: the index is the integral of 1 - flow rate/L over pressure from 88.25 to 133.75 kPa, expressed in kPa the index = 3.9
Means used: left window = 173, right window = 156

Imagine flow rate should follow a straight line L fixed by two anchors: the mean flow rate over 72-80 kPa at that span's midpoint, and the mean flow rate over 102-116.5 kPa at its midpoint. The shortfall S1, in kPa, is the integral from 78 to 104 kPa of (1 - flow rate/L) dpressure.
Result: 0.8 kPa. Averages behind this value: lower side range 174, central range 159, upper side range 152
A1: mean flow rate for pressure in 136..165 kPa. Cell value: 165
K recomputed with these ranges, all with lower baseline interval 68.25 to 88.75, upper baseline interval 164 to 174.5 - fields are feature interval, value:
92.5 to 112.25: 2.2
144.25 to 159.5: -1.2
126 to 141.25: 0.9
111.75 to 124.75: 1.3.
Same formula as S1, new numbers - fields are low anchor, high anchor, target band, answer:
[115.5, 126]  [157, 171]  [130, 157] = 0.45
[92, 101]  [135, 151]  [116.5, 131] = -0.33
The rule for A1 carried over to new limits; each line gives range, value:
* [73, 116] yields 159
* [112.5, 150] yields 153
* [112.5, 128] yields 151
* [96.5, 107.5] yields 153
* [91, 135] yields 150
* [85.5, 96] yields 149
